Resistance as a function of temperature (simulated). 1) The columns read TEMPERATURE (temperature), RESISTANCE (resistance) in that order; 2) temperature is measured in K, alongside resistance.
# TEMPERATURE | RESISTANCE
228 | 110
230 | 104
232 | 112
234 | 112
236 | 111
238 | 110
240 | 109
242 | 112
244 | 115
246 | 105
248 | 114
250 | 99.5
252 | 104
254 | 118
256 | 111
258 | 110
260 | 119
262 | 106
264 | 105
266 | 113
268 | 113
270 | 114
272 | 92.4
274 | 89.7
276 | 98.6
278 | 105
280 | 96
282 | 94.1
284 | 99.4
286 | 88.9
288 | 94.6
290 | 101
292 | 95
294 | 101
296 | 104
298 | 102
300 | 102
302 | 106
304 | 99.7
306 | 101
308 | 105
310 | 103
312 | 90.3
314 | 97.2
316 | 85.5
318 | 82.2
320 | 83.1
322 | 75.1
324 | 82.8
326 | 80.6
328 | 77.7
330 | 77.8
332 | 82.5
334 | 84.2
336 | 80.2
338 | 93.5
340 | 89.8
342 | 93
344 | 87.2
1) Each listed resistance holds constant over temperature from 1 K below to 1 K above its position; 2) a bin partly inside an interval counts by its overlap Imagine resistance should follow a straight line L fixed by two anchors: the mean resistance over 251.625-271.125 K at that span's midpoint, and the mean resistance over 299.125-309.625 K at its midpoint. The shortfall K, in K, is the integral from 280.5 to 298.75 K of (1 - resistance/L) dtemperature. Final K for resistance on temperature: 1.4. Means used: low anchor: 111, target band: 97.7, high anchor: 103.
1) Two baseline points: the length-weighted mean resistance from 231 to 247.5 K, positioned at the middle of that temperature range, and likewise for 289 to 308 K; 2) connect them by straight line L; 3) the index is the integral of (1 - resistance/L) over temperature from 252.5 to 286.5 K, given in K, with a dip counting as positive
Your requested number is 0.52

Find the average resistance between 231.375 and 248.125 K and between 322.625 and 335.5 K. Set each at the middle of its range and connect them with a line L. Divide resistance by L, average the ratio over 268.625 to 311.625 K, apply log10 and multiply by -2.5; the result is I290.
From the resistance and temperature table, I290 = -0.067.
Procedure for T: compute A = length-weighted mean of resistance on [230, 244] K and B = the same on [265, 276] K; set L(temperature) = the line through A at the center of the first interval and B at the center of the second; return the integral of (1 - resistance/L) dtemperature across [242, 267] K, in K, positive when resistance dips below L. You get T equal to -0.7 K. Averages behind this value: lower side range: 111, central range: 110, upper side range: 104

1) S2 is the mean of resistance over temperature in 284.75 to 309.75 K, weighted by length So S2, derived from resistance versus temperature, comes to 100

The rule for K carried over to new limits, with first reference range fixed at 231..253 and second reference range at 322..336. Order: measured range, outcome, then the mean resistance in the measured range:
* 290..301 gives -1.1 K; 101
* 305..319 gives -1.4 K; 94.9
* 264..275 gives -0.5 K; 104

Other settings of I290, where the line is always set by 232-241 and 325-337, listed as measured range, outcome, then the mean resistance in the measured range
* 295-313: -0.14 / 101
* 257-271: -0.10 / 111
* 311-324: -0.01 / 85.4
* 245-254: -0.01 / 107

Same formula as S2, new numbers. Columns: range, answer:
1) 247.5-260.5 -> 110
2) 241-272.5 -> 110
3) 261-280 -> 104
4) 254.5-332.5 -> 97.3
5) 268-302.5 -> 99.3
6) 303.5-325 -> 91.2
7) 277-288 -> 96.5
